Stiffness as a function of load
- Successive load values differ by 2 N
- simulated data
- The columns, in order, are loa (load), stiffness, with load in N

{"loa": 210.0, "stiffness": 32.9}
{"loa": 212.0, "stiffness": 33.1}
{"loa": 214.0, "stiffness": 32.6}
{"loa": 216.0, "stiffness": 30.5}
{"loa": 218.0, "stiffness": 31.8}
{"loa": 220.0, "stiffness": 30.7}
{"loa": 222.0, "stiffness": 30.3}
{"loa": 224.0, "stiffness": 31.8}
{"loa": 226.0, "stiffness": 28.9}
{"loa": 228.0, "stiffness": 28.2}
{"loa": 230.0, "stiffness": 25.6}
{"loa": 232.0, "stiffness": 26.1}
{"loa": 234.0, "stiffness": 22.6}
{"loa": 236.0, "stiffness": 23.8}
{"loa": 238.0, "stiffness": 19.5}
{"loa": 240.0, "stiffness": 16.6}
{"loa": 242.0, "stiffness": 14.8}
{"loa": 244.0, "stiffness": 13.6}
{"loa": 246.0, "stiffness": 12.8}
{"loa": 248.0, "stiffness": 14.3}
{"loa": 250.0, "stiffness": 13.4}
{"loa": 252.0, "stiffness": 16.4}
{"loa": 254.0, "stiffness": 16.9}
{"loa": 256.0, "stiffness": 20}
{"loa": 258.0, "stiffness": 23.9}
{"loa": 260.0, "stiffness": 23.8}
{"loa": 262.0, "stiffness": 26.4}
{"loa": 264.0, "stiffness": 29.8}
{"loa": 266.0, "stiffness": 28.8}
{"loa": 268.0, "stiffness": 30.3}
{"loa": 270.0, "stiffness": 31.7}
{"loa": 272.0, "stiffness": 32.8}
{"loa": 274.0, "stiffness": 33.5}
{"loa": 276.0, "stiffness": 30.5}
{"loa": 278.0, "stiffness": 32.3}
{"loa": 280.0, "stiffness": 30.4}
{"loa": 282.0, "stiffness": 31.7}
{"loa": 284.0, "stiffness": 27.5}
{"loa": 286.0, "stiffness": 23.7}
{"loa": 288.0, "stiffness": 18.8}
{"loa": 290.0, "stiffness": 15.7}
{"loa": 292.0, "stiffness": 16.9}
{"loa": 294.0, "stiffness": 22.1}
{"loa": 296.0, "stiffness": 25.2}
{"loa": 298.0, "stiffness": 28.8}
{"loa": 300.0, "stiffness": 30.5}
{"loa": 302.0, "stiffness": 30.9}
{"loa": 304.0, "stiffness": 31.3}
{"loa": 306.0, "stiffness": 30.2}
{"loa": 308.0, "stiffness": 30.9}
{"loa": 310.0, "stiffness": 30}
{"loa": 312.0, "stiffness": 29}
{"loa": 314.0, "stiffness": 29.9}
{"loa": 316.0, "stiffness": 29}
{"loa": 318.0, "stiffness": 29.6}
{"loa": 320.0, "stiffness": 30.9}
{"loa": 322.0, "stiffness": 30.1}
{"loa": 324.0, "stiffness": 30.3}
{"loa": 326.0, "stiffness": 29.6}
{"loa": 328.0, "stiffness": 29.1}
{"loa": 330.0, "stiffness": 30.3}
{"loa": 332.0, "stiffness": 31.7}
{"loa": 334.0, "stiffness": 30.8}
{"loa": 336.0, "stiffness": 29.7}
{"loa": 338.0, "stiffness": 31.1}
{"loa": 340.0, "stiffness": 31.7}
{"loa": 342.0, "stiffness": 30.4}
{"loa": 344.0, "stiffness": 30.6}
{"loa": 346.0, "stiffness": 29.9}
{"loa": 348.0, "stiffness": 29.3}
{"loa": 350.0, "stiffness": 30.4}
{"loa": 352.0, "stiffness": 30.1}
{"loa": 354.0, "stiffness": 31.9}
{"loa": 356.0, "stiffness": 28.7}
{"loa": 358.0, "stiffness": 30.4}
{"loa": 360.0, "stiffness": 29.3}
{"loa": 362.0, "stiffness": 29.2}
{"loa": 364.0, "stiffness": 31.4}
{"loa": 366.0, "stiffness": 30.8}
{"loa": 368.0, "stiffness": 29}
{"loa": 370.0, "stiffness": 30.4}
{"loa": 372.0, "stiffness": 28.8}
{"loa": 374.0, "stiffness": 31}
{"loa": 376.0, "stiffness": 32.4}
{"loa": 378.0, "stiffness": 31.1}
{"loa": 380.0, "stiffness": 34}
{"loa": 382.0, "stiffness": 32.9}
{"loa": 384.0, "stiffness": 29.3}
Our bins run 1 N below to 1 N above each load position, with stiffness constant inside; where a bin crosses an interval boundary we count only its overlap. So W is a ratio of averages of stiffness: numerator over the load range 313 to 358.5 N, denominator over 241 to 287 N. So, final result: 1.24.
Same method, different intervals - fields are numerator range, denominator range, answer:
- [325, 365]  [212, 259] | 1.31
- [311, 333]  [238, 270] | 1.46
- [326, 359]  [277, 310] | 1.13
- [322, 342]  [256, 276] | 1.06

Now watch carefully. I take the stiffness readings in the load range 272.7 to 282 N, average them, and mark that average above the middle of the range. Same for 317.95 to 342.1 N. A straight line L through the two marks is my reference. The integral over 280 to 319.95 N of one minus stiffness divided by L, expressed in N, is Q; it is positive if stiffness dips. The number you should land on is 5.2 N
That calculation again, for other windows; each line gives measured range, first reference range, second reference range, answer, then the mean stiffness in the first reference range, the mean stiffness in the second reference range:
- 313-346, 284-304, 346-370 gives -3.4 N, 24.2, 30.1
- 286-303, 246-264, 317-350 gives 1.0 N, 19.6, 30.3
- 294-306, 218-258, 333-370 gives -1.1 N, 21.7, 30.3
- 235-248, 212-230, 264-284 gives 5.9 N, 30.5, 31.1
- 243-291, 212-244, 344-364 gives 5.7 N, 26.1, 30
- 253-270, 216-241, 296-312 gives 1.6 N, 26.5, 30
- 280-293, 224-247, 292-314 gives 1.8 N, 21.6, 28.4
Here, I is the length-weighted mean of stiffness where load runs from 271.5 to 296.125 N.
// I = 26.1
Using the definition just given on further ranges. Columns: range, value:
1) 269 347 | 29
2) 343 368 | 30.1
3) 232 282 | 23.5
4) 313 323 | 29.9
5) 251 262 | 20.8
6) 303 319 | 30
